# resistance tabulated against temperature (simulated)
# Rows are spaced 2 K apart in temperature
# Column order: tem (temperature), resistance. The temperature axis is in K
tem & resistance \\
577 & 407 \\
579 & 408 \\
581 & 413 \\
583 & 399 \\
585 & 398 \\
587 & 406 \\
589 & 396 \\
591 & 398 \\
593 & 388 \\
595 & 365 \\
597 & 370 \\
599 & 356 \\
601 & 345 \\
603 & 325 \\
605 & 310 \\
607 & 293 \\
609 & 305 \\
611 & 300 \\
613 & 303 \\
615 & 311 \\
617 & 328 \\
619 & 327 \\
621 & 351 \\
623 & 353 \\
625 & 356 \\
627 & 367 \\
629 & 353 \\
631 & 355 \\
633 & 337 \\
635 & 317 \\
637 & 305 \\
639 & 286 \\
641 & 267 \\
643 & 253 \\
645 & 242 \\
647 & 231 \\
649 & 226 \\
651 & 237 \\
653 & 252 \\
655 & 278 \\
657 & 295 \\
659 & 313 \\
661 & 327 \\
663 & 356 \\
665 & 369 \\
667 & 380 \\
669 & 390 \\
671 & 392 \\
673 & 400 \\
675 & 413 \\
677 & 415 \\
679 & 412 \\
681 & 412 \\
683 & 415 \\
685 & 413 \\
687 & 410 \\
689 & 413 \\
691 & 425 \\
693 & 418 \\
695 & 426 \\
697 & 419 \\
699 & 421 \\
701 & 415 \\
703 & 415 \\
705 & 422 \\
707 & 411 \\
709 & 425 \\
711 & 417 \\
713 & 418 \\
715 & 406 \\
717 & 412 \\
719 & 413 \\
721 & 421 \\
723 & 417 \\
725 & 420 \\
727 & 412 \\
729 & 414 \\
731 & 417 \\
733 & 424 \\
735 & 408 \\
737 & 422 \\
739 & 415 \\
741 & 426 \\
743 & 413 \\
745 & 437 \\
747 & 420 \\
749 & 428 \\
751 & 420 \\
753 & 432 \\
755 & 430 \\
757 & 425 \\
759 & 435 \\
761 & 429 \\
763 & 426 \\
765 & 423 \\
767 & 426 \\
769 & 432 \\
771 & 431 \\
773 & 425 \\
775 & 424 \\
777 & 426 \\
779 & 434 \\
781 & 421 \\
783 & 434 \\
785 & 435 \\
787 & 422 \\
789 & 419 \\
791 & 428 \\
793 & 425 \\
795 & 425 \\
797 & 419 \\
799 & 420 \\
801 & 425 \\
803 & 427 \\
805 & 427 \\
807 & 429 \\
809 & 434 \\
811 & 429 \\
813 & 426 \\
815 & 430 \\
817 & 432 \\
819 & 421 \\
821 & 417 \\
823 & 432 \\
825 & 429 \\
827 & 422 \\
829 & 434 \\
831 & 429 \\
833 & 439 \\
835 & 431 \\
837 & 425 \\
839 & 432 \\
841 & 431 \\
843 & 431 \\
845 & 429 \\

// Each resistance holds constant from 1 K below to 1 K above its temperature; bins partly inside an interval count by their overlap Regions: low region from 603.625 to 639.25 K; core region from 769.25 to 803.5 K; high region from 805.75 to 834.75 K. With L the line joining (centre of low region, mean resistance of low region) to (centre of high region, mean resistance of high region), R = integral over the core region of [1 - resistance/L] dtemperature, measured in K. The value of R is -1.2 K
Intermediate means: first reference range 326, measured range 426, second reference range 429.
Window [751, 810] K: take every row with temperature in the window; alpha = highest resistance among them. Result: 435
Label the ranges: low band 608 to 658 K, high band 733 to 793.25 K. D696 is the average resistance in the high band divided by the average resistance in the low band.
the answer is 1.41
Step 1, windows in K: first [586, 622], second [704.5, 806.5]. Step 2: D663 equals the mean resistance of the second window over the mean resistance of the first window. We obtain 1.23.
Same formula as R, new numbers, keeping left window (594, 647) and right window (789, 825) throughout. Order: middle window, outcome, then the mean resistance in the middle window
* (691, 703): -1.85 K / 420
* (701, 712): -1.45 K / 418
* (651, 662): 1.72 K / 288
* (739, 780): -2.84 K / 427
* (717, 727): -1.02 K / 417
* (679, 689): -1.57 K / 412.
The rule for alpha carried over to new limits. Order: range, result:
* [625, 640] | 367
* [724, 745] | 437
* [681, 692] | 425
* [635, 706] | 426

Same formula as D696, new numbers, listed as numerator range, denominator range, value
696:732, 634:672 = 1.38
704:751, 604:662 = 1.38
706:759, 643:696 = 1.18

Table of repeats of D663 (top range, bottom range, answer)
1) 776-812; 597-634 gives 1.28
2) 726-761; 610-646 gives 1.33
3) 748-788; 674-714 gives 1.03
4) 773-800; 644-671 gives 1.40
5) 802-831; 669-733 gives 1.03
